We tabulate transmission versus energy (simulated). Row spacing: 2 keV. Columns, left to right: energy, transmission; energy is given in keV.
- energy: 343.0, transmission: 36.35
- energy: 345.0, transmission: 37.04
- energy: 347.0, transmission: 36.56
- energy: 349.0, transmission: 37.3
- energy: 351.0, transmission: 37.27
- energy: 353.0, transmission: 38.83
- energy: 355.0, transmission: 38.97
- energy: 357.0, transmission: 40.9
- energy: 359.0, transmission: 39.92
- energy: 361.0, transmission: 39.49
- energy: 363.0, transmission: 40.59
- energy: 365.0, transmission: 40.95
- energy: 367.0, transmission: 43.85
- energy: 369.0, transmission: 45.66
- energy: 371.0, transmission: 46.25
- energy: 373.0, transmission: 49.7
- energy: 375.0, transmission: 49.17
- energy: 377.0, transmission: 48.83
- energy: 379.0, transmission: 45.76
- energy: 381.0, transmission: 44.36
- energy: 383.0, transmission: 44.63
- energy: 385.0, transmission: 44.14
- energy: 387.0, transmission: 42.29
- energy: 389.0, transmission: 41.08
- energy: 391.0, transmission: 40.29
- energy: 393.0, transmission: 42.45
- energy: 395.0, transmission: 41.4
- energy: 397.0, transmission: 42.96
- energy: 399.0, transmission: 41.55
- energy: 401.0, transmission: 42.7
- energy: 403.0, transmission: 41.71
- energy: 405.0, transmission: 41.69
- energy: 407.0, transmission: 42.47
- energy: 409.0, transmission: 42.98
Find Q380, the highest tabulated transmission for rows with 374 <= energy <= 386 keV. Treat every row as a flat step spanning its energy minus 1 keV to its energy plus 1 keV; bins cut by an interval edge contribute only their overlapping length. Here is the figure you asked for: 49.17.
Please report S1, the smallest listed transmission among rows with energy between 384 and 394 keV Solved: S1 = 40.29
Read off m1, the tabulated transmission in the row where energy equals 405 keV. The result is 41.69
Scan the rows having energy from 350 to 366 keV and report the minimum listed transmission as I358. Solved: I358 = 37.27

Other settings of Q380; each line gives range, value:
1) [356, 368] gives 43.85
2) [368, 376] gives 49.7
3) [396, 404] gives 42.96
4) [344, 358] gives 40.9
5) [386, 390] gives 42.29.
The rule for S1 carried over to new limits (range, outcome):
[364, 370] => 40.95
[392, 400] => 41.4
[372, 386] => 44.14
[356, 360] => 39.92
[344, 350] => 36.56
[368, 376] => 45.66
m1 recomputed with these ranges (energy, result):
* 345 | 37.04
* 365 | 40.95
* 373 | 49.7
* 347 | 36.56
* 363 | 40.59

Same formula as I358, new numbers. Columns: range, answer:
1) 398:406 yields 41.55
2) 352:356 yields 38.83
